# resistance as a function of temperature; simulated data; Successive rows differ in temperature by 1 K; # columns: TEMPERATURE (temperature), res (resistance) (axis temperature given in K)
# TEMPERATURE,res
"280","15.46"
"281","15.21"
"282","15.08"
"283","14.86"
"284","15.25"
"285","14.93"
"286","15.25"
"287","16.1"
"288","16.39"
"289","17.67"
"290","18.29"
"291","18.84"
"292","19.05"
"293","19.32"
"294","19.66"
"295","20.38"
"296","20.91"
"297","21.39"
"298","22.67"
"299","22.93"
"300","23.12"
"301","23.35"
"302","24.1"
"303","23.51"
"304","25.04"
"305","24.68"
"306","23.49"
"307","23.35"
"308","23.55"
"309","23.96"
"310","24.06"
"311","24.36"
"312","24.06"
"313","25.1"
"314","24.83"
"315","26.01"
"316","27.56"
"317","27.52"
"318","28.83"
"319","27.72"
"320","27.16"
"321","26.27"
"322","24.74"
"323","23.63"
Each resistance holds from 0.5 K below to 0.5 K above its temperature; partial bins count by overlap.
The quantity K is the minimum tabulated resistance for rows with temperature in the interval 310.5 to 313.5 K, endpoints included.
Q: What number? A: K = 24.06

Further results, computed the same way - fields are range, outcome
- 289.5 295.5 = 18.29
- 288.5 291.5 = 17.67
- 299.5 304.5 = 23.12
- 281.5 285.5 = 14.86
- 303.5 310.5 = 23.35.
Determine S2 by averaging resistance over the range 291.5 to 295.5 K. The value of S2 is 19.6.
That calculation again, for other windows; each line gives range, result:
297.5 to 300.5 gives 22.9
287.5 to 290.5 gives 17.4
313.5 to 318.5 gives 26.9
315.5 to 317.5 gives 27.5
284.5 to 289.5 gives 16.1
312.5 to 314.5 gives 25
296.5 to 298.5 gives 22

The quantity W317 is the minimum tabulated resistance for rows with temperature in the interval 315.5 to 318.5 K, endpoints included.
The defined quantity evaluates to 27.52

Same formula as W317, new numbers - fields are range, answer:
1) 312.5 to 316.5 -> 24.83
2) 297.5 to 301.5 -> 22.67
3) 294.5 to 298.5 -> 20.38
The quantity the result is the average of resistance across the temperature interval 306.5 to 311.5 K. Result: 23.9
